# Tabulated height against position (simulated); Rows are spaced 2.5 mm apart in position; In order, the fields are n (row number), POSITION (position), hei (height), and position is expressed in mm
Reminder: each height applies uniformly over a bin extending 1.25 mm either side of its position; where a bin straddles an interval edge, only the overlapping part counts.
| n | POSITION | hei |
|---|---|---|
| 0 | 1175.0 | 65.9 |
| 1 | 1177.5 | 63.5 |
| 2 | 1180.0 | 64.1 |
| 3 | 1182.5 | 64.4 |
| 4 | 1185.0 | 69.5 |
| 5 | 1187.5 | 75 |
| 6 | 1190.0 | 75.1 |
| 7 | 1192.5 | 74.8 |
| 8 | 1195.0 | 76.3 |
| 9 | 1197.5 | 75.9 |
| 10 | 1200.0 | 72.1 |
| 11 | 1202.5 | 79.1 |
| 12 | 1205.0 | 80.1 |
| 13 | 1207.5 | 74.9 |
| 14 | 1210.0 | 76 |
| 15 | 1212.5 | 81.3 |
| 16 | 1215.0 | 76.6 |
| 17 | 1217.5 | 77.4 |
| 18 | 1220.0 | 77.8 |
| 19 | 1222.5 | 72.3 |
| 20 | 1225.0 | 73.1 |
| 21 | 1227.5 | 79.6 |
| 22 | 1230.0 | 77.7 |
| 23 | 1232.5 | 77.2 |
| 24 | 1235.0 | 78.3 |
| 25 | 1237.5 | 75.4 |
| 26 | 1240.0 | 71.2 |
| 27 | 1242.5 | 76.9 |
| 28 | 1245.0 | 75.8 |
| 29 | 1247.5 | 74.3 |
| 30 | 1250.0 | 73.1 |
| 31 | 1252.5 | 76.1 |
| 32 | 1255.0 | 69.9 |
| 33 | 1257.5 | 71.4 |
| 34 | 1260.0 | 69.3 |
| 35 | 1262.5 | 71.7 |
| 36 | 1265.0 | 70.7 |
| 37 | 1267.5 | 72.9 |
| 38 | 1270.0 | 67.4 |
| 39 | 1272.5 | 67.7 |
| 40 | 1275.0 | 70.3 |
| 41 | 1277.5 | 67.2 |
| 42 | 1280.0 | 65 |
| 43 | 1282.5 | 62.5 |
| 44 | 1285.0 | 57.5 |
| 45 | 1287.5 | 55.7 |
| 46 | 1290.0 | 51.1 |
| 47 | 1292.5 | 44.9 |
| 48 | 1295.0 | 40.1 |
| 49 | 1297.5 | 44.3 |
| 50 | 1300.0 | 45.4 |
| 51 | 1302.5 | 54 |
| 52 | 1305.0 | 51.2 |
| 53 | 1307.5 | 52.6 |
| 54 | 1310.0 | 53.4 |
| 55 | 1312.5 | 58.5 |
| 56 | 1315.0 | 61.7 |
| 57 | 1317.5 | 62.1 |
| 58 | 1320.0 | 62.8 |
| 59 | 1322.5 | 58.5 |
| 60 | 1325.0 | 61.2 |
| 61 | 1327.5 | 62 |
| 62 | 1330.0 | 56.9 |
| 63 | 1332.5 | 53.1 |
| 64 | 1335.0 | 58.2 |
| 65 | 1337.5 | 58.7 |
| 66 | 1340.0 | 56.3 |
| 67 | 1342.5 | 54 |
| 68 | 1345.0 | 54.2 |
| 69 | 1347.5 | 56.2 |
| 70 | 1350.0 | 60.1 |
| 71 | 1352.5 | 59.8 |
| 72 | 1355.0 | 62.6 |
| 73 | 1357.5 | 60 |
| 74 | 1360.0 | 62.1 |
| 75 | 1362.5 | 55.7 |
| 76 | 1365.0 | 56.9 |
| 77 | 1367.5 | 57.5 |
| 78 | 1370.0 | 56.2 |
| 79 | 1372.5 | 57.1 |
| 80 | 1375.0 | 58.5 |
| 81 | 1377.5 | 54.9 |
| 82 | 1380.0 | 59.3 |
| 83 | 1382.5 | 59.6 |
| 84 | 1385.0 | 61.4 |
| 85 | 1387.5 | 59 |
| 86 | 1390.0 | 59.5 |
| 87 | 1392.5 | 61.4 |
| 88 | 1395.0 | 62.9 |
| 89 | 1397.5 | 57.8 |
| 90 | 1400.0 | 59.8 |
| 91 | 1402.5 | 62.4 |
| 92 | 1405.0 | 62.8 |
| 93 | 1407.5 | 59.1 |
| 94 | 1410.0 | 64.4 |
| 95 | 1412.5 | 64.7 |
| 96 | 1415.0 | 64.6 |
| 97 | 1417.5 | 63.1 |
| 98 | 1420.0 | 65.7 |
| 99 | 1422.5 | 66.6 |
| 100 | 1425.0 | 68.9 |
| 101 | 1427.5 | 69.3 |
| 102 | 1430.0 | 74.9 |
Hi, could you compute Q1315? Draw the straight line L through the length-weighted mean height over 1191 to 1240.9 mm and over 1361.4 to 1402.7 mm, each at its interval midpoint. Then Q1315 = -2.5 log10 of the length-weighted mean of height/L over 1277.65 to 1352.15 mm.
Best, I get 0.178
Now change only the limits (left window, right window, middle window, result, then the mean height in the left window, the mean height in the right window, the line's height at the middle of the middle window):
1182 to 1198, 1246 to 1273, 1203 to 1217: -0.07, 73.3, 71.5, 72.7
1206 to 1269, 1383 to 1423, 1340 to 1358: 0.15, 74.8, 62.1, 66.2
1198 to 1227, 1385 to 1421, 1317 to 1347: 0.16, 76.5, 61.9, 67.3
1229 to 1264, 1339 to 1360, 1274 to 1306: 0.23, 74.1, 58.2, 67.4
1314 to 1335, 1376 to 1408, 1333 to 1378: 0.04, 59.7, 60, 59.8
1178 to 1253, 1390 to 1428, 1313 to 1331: 0.13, 74.9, 63.3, 68.5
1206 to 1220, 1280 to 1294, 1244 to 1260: -0.12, 77.3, 55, 65.6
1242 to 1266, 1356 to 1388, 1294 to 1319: 0.25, 72.8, 58.3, 66.4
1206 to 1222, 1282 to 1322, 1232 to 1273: -0.10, 77.1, 53.5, 66.8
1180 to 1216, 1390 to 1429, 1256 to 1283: 0.03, 74.7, 63.5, 70.9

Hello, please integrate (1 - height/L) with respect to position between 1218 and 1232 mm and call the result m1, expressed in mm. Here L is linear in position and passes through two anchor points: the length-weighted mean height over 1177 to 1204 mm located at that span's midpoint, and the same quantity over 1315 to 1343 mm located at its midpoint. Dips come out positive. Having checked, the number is -1.5 mm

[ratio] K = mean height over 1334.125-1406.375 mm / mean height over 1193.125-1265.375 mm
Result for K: 0.8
